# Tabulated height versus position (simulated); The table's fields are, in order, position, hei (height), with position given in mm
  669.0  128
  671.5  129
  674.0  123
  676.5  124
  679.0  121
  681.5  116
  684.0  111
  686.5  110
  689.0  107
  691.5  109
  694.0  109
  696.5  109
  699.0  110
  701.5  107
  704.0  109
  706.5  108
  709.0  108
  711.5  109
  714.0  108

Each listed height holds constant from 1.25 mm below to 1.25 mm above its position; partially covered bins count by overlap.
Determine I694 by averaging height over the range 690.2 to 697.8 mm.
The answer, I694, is 109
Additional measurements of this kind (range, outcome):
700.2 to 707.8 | 108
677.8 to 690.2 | 113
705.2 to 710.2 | 108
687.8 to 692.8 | 108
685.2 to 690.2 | 109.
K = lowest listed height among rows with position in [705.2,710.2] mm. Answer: 108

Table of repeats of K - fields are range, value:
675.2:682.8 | 116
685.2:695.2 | 107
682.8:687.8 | 110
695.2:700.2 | 109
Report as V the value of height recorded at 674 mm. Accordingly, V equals 123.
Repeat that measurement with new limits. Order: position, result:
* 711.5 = 109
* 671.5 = 129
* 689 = 107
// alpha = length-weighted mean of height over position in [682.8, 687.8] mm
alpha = 110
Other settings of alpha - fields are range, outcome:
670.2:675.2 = 126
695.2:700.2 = 109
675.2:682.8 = 120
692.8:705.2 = 109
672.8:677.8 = 123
